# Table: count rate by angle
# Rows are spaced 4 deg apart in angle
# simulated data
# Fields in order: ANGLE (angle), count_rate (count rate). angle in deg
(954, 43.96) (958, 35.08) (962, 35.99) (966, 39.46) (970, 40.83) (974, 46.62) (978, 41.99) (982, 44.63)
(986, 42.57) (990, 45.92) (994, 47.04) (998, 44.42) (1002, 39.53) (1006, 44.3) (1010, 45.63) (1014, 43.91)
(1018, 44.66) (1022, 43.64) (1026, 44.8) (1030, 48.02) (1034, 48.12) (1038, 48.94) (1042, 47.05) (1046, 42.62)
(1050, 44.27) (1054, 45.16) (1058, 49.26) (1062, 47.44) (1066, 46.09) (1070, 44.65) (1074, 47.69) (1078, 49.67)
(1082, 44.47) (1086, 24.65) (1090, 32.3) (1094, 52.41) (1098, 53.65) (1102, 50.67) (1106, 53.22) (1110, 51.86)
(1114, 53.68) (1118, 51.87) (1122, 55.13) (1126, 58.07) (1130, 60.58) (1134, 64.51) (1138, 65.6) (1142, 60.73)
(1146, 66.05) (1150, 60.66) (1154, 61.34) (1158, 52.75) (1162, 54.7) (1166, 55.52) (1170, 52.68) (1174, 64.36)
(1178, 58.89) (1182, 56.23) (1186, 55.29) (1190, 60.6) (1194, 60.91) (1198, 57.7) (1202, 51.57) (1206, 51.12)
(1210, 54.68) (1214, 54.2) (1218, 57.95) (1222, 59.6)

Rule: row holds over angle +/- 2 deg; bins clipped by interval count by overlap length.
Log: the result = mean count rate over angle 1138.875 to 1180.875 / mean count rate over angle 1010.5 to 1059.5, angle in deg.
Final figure 1.29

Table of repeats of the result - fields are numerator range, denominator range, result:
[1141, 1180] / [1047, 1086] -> 1.30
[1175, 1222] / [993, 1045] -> 1.25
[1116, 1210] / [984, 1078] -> 1.27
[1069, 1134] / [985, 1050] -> 1.10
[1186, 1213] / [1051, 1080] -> 1.19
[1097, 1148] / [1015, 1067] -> 1.25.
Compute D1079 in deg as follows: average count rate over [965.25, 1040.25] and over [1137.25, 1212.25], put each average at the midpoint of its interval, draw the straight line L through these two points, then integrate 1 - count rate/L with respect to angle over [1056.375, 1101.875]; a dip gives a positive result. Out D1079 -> 4.9 deg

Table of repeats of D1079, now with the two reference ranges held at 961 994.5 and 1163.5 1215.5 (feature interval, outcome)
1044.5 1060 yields 0.7 deg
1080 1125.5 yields 2.7 deg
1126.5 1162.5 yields -5.0 deg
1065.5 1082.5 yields 0.8 deg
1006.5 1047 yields 0.2 deg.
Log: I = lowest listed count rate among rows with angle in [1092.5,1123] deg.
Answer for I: 50.67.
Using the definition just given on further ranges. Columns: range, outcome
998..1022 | 39.53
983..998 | 42.57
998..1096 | 24.65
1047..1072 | 44.27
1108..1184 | 51.86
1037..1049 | 42.62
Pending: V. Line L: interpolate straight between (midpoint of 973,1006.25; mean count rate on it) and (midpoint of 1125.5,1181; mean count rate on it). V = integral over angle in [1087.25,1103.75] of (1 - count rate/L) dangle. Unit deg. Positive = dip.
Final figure 2.5 deg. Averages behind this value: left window 44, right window 59.7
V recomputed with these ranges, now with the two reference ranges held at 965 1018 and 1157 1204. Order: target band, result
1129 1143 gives -2.45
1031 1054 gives 0.51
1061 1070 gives 0.49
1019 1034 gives 0.12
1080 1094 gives 3.87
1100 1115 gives -0.14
